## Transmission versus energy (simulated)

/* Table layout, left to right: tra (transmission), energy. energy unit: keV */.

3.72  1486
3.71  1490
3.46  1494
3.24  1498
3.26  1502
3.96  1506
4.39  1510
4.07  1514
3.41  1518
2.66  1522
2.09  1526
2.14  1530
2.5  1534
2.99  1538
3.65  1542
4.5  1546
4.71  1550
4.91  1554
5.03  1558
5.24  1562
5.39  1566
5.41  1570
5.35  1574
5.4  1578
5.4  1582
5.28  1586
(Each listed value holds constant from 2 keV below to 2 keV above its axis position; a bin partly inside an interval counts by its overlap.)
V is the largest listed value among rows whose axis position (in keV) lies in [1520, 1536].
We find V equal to 2.66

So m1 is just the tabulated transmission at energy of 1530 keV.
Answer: 2.14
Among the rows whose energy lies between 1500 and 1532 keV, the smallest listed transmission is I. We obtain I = 2.09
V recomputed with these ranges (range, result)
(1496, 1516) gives 4.39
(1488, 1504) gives 3.71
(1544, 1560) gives 5.03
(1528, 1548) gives 4.5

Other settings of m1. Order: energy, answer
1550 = 4.71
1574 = 5.35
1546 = 4.5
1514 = 4.07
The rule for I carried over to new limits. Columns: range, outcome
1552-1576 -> 4.91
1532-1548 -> 2.5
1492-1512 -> 3.24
